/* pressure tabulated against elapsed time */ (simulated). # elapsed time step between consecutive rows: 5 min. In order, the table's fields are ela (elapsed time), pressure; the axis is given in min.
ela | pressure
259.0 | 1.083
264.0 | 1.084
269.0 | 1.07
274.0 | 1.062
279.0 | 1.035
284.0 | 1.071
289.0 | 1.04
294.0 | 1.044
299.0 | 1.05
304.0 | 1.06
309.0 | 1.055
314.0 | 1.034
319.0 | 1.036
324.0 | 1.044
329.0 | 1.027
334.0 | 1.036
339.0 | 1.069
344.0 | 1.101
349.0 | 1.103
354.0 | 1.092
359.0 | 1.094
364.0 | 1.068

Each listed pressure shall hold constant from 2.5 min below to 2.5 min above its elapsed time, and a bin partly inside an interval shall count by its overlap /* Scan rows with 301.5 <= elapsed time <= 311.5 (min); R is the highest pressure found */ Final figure 1.06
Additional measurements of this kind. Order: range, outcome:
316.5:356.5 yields 1.103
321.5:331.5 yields 1.044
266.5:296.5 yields 1.071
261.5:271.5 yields 1.084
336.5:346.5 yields 1.101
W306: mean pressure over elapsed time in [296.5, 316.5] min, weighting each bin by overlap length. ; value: 1.05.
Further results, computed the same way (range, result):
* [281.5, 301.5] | 1.05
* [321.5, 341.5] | 1.04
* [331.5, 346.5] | 1.07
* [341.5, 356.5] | 1.1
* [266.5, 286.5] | 1.06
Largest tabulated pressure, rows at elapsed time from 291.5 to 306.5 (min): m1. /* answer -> 1.06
